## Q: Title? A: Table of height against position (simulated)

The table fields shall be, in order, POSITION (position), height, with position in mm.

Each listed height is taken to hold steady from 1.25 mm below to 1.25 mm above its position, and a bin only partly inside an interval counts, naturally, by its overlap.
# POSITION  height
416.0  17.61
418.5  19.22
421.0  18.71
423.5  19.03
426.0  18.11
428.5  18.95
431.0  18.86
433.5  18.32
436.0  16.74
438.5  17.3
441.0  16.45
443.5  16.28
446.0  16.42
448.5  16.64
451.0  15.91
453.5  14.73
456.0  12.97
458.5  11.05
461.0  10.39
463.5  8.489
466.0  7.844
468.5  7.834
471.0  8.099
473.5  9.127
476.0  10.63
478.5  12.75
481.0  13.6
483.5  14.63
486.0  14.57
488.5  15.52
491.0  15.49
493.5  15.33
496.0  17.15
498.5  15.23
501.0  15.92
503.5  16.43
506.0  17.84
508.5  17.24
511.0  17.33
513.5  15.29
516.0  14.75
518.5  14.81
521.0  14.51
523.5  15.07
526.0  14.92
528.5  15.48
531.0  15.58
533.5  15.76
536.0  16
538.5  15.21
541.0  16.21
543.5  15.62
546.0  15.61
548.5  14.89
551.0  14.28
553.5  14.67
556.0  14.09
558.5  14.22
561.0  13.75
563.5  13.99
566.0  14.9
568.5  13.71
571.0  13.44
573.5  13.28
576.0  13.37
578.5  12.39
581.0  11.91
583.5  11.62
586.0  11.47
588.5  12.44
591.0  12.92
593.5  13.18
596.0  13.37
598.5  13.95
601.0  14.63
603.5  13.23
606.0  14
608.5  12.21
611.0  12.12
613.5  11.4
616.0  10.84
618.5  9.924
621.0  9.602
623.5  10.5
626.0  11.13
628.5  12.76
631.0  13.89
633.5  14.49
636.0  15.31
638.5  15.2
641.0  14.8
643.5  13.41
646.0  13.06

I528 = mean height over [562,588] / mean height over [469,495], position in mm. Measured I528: 1.01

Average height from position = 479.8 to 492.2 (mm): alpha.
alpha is 14.8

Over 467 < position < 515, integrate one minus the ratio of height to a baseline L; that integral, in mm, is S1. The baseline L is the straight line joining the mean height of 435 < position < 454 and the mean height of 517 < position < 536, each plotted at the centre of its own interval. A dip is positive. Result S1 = 4.6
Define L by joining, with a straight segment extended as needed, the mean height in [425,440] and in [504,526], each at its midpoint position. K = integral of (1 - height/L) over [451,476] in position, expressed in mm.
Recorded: 9.9 mm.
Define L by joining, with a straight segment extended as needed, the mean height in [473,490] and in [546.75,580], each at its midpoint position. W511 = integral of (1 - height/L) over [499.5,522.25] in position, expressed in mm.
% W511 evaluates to -4.3 mm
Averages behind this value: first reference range 13.2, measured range 16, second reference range 13.9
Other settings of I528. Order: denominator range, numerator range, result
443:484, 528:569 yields 1.24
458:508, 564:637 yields 0.98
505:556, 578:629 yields 0.78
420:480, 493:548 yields 1.11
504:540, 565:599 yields 0.82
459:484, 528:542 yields 1.54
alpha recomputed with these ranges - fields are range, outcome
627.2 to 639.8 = 14.3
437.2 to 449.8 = 16.6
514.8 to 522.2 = 14.7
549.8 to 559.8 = 14.3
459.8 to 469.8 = 8.63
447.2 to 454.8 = 15.7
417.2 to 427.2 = 18.8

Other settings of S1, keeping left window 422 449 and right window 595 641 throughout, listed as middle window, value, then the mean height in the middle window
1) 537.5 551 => -0.6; 15.4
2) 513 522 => 0.4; 14.8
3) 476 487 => 1.9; 13.5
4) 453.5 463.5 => 3.2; 11.5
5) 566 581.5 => 0.8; 13.2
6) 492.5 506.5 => -0.3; 16.3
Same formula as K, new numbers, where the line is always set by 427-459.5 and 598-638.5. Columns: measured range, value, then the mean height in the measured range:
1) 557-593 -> 1.0 mm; 13.1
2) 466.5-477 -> 4.6 mm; 8.8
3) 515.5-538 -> -1.1 mm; 15.2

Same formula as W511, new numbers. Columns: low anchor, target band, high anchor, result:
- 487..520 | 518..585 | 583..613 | 0.2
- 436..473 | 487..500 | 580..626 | -3.1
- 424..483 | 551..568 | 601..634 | -2.1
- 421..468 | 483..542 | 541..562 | -3.0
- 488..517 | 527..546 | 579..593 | -1.5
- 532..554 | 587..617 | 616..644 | 1.6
